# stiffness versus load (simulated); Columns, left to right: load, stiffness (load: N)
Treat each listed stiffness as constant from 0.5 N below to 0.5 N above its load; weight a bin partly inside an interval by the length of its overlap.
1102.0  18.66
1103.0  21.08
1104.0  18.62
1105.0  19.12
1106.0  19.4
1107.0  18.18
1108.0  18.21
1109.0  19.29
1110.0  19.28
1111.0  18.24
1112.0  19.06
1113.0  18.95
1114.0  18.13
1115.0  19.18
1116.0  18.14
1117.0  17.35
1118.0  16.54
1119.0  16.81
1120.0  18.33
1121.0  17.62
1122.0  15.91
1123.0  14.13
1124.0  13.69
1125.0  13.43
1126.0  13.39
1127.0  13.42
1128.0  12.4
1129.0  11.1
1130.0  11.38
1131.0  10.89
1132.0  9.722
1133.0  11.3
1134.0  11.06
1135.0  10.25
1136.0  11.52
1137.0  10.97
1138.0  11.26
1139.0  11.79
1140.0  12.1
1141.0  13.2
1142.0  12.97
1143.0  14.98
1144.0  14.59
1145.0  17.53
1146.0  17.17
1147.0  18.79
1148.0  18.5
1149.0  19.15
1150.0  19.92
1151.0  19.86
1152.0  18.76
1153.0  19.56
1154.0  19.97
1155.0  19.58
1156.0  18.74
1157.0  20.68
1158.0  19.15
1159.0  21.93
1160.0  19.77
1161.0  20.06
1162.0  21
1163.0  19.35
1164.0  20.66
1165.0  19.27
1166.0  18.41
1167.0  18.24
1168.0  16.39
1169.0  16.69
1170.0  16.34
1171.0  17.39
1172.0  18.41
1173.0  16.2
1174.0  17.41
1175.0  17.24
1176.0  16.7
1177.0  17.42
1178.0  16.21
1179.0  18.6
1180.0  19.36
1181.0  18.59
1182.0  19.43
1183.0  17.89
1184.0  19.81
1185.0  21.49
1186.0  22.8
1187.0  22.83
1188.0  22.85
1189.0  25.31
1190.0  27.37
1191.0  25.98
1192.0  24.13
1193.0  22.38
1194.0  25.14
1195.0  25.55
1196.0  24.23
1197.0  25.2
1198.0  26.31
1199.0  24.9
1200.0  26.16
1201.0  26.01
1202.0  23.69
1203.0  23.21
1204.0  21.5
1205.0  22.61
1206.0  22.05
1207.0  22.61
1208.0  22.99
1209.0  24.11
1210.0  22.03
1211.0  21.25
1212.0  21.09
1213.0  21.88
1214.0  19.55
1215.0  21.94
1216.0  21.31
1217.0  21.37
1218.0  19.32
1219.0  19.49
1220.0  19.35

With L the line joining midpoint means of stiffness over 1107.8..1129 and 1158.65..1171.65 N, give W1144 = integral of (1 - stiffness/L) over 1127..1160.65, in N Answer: 4.6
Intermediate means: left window 16.6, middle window 15.5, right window 18.8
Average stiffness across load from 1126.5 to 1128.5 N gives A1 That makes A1 12.9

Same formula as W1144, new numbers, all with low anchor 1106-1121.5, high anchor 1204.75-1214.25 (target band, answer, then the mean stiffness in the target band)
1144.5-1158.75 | 0.4 N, 19.1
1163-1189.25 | 2.4 N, 18.9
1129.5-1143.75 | 5.5 N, 11.7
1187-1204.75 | -2.6 N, 24.6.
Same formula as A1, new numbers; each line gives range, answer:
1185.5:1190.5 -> 24.2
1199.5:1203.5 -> 24.8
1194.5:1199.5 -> 25.2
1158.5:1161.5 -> 20.6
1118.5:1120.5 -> 17.6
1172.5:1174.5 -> 16.8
